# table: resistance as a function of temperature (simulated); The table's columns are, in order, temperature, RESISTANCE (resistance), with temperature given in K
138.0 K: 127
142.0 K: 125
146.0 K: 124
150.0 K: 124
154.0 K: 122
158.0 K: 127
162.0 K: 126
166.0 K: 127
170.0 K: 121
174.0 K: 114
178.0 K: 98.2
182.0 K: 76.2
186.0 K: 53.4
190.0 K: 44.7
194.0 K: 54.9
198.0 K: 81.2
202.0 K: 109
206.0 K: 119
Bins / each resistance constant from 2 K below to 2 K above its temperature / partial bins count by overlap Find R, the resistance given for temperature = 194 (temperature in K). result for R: 54.9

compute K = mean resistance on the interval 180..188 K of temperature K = 64.8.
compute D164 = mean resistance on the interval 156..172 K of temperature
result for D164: 125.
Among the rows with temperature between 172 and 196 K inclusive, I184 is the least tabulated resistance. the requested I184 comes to 44.7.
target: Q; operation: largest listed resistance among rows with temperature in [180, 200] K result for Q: 81.2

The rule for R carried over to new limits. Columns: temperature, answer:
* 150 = 124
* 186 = 53.4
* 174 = 114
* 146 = 124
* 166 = 127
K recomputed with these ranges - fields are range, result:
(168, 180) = 111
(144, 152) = 124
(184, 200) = 58.5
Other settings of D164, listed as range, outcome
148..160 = 124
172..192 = 77.3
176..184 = 87.2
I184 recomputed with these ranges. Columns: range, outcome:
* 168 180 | 98.2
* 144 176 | 114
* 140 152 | 124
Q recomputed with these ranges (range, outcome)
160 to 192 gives 127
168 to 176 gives 121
